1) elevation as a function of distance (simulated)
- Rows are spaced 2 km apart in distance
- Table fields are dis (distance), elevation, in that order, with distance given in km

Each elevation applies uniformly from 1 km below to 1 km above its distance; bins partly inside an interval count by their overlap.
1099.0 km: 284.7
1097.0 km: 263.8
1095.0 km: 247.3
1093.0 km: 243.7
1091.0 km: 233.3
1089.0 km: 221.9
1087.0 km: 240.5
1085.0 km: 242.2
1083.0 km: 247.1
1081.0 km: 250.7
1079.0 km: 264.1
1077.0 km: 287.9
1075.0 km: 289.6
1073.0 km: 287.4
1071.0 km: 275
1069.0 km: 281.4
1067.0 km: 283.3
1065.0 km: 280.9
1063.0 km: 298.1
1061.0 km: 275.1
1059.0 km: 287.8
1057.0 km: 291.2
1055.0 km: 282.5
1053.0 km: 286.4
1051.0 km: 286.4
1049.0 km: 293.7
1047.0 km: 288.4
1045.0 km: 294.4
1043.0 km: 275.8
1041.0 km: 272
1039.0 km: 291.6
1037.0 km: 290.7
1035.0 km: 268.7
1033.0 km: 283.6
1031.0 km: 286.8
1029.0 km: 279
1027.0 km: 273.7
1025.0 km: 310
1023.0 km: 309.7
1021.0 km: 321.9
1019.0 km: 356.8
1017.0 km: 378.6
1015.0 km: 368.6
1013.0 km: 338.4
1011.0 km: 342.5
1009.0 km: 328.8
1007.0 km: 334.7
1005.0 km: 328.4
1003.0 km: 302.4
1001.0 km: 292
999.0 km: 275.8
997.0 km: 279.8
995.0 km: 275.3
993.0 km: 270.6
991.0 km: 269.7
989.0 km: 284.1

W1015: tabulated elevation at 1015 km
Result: 368.6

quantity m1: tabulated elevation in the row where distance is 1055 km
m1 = 282.5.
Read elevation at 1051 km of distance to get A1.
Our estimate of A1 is 286.4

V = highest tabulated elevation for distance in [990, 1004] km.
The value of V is 302.4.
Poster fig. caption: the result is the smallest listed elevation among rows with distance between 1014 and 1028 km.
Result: 273.7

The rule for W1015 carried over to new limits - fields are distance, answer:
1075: 289.6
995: 275.3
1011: 342.5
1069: 281.4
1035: 268.7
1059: 287.8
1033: 283.6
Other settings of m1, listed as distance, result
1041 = 272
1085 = 242.2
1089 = 221.9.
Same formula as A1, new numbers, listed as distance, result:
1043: 275.8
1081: 250.7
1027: 273.7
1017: 378.6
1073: 287.4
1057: 291.2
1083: 247.1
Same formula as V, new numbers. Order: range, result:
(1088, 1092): 233.3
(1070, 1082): 289.6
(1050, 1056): 286.4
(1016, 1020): 378.6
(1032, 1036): 283.6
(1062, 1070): 298.1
